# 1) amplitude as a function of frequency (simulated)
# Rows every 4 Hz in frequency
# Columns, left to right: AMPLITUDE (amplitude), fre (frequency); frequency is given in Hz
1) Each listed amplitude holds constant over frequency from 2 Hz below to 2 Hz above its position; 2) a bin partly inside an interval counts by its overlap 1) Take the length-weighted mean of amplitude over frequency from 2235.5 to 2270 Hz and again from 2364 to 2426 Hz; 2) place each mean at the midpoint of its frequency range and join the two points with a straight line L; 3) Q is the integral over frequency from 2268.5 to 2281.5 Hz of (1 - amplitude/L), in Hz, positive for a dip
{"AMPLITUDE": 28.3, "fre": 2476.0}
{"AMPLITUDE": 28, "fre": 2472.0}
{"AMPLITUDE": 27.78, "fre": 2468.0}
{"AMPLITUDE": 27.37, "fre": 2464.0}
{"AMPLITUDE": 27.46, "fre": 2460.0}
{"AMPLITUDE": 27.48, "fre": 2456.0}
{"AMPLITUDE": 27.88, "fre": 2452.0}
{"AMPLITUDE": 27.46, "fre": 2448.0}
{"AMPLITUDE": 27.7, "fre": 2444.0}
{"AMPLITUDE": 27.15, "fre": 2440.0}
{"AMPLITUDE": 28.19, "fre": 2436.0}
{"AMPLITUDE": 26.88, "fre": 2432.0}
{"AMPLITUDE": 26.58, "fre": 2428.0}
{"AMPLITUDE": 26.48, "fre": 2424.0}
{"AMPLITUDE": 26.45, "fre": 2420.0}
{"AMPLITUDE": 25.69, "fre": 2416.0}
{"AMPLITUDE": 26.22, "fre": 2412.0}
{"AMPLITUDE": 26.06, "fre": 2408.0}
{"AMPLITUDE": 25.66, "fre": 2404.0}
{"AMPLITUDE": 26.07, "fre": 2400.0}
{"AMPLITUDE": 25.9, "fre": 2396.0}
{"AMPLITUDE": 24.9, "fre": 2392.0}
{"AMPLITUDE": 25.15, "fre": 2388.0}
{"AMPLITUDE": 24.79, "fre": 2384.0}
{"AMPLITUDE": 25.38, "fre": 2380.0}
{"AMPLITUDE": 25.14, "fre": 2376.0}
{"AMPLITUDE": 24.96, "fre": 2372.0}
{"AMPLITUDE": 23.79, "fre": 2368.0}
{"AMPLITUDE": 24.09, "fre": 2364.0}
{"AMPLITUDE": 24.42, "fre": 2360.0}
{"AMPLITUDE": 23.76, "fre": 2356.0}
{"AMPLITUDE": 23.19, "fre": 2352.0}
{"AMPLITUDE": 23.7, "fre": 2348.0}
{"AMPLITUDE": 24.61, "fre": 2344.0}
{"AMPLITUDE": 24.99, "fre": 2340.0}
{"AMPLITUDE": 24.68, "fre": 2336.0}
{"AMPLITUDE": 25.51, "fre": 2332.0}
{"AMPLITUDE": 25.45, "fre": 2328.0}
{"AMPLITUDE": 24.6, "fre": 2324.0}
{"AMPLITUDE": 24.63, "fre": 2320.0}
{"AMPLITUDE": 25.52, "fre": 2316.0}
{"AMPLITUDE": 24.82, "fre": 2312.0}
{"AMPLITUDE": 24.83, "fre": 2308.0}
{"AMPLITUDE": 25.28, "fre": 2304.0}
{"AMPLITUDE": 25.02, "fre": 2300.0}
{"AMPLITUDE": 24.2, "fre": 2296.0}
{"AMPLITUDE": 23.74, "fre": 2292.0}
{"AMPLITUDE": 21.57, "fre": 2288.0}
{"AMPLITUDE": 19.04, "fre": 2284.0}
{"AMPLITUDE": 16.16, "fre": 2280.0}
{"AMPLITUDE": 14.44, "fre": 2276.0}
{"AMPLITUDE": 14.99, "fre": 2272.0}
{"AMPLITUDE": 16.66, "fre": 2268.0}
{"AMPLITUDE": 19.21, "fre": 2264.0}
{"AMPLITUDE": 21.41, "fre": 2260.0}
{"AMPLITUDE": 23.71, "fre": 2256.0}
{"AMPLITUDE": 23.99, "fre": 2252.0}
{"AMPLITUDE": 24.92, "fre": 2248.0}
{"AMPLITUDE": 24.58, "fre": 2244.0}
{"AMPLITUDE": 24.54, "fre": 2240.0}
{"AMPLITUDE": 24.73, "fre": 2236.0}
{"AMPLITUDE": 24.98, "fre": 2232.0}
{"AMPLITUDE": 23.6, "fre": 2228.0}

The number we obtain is 4.34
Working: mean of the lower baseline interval 22.5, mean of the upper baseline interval 25.5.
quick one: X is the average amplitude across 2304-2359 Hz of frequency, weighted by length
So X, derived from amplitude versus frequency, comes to 24.7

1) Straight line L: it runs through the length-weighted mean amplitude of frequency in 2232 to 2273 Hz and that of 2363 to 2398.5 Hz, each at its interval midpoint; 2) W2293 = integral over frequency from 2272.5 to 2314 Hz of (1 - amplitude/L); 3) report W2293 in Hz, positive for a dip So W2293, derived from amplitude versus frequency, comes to 2.60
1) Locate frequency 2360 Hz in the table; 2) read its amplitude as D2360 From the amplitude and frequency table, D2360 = 24.42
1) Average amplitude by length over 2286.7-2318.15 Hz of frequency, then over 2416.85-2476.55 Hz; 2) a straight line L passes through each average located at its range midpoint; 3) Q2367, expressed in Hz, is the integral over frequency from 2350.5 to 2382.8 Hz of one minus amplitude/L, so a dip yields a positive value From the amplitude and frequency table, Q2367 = 1.7 Hz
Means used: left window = 24.4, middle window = 24.4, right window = 27.4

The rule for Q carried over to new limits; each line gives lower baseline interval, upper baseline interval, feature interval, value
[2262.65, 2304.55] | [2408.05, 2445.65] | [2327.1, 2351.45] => -2.34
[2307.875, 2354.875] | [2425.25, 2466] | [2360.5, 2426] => 1.91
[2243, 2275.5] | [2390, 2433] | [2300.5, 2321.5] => -2.29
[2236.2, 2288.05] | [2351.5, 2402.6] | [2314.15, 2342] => -2.54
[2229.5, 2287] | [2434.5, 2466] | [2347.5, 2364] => 0.35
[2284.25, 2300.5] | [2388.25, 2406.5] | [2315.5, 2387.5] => -0.47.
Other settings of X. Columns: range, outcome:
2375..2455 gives 26.3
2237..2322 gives 22.1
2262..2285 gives 16.7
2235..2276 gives 21.4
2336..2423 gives 25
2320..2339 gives 25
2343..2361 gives 23.9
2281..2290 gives 19.8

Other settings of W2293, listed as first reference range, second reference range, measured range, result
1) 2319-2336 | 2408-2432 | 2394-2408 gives 0.1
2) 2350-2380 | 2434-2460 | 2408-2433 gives 0.2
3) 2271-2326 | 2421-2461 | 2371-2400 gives 0.1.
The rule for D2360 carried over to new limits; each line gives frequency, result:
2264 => 19.21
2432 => 26.88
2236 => 24.73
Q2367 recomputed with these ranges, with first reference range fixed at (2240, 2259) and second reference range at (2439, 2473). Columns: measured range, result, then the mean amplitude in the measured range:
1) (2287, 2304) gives 0.68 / 23.9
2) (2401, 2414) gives 0.39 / 26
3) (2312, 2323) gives 0.14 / 25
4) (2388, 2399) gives 0.47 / 25.4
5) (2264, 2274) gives 3.26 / 16.5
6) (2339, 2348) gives 0.42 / 24.5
